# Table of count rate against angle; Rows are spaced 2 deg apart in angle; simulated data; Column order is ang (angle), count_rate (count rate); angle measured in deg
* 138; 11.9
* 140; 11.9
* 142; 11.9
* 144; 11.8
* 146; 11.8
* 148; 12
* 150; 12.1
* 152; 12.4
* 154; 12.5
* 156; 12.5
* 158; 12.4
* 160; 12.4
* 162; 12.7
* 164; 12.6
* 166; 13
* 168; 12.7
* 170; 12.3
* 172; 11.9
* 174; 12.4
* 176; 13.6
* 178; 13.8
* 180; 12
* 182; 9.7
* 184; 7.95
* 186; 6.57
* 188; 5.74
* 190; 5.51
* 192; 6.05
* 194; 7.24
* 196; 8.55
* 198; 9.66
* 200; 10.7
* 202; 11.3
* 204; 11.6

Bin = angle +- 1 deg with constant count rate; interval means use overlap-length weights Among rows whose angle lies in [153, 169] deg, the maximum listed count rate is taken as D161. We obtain 13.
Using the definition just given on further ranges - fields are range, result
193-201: 10.7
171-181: 13.8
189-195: 7.24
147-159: 12.5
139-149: 12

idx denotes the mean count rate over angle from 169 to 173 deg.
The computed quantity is 12.1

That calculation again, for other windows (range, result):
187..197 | 6.62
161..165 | 12.6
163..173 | 12.5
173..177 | 13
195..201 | 9.64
